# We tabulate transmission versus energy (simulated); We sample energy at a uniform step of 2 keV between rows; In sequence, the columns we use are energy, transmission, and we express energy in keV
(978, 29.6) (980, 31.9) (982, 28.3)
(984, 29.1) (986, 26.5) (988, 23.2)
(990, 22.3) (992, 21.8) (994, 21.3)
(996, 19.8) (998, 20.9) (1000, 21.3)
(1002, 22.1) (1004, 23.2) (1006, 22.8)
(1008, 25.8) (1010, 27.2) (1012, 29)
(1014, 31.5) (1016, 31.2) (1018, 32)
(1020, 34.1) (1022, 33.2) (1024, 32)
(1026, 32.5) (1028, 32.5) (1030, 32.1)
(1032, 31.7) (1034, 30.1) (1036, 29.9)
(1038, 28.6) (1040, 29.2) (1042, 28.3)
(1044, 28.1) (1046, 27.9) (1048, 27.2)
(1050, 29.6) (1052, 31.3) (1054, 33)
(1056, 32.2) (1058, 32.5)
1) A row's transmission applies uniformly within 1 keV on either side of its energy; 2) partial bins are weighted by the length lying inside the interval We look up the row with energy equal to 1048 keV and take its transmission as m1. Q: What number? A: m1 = 27.2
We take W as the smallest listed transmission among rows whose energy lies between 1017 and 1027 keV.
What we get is 32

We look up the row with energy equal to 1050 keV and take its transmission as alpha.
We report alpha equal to 29.6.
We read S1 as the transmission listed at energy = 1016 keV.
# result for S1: 31.2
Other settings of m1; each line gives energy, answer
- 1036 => 29.9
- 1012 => 29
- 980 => 31.9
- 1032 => 31.7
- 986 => 26.5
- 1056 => 32.2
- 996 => 19.8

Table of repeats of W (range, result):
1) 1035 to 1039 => 28.6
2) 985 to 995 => 21.3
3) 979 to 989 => 23.2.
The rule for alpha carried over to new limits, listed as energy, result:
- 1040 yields 29.2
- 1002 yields 22.1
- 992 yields 21.8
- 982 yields 28.3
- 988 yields 23.2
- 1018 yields 32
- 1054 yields 33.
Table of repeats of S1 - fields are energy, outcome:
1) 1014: 31.5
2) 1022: 33.2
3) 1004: 23.2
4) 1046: 27.9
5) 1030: 32.1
